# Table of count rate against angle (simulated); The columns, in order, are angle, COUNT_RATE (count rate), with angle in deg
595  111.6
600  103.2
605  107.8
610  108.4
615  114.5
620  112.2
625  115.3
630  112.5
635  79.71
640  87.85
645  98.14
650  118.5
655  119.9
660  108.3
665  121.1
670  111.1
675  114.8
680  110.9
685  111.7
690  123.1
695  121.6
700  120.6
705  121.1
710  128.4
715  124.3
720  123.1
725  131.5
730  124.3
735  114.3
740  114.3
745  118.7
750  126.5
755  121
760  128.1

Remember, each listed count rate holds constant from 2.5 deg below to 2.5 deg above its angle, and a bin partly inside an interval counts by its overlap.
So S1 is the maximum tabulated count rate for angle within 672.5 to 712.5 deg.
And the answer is 128.4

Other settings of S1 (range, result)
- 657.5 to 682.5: 121.1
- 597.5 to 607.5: 107.8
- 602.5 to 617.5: 114.5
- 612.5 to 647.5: 115.3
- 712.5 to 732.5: 131.5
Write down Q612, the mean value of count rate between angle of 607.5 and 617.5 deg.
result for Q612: 111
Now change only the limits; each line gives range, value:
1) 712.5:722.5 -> 124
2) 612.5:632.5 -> 114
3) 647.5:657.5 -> 119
